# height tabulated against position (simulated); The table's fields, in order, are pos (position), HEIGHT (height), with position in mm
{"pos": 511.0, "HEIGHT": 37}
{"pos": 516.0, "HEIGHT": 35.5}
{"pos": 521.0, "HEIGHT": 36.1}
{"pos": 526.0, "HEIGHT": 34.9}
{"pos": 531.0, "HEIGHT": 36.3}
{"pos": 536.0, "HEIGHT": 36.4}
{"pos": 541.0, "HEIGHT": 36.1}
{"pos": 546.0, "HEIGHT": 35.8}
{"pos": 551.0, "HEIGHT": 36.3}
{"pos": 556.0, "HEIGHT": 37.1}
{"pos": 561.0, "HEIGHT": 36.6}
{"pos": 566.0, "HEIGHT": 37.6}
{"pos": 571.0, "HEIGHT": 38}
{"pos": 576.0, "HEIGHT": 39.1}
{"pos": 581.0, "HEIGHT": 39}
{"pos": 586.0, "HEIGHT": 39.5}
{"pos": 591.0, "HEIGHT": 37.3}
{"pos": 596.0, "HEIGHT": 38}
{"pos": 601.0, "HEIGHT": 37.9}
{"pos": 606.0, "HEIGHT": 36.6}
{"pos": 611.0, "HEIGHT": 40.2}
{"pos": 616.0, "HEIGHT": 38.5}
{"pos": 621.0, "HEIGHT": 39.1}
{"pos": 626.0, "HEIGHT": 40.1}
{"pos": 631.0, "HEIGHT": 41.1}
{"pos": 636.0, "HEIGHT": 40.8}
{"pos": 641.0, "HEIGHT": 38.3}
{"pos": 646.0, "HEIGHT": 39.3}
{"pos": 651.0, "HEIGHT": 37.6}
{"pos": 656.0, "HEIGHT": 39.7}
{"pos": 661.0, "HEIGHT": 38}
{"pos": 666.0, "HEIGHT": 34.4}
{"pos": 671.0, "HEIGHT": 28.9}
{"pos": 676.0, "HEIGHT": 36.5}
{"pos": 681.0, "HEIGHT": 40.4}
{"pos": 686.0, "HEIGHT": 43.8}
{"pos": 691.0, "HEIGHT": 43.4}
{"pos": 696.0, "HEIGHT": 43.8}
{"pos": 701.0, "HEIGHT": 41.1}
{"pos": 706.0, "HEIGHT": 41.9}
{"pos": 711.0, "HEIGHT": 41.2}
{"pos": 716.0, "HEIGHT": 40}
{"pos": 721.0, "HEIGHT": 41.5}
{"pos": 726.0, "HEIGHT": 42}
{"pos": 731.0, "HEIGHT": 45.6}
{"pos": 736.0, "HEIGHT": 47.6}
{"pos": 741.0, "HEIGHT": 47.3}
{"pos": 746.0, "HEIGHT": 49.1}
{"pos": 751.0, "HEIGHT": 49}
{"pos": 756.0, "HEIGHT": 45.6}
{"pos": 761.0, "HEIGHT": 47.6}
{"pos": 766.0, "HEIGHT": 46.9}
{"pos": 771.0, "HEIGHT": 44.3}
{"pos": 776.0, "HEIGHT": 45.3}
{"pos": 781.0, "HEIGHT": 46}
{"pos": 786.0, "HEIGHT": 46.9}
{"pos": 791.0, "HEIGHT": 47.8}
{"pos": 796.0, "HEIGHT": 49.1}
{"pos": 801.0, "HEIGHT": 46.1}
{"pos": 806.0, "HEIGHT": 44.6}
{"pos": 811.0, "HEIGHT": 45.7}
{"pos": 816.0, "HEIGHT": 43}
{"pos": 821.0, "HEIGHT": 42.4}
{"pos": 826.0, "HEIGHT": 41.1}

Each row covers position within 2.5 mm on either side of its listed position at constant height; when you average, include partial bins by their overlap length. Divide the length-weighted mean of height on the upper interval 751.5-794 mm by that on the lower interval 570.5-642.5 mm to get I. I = 1.19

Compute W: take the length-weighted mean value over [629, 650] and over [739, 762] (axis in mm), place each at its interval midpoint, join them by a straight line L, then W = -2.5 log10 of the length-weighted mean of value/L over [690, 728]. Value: 0.07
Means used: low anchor 39.7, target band 41.8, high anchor 47.7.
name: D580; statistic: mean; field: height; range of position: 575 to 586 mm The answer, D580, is 39.1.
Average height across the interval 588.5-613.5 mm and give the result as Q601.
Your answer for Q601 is 38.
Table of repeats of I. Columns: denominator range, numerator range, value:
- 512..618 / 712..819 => 1.23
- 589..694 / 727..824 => 1.20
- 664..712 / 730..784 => 1.18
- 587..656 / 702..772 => 1.16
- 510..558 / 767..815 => 1.28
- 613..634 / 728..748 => 1.19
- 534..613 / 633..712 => 1.05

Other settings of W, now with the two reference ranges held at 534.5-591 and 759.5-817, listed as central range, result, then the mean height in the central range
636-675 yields 0.11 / 36.9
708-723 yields 0.06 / 40.9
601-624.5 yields 0.02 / 38.6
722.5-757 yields -0.05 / 46.5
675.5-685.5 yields 0.06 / 39.9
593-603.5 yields 0.02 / 37.9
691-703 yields 0.00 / 42.7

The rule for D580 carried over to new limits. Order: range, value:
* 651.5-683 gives 36.3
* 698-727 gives 41.3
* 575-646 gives 39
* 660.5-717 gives 39.5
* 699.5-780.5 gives 44.8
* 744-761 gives 47.8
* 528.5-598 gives 37.4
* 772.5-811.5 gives 46.4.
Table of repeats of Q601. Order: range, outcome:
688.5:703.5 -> 42.8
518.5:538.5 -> 35.9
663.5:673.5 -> 31.6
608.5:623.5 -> 39.3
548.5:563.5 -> 36.7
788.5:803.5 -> 47.7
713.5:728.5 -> 41.2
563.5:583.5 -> 38.4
